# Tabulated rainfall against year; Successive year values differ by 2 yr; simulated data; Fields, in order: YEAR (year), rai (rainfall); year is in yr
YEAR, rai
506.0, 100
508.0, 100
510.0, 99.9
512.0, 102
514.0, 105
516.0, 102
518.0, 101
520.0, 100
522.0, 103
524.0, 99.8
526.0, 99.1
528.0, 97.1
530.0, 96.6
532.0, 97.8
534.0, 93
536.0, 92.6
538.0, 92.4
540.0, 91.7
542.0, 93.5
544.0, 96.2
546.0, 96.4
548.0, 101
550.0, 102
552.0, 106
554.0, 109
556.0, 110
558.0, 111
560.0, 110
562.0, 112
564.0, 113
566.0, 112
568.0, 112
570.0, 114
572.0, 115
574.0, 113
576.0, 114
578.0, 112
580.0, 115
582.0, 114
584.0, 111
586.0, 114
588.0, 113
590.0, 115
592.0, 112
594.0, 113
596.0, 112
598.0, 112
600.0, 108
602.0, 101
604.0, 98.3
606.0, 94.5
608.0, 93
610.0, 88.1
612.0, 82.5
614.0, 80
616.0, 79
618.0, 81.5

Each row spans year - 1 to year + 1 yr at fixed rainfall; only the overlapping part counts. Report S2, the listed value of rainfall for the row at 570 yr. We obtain 114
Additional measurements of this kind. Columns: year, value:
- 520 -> 100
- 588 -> 113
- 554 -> 109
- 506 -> 100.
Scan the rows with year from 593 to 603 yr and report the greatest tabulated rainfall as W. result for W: 113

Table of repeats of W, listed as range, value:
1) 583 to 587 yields 114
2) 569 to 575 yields 115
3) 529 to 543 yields 97.8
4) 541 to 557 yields 110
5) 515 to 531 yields 103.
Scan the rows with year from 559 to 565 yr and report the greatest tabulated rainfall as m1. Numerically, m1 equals 113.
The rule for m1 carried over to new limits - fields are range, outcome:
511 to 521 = 105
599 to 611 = 108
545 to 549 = 101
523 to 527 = 99.8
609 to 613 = 88.1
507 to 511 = 100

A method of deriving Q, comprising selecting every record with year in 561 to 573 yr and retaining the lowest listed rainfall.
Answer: 112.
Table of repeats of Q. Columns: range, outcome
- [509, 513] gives 99.9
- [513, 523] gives 100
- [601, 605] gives 98.3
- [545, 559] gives 96.4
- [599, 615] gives 80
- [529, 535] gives 93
